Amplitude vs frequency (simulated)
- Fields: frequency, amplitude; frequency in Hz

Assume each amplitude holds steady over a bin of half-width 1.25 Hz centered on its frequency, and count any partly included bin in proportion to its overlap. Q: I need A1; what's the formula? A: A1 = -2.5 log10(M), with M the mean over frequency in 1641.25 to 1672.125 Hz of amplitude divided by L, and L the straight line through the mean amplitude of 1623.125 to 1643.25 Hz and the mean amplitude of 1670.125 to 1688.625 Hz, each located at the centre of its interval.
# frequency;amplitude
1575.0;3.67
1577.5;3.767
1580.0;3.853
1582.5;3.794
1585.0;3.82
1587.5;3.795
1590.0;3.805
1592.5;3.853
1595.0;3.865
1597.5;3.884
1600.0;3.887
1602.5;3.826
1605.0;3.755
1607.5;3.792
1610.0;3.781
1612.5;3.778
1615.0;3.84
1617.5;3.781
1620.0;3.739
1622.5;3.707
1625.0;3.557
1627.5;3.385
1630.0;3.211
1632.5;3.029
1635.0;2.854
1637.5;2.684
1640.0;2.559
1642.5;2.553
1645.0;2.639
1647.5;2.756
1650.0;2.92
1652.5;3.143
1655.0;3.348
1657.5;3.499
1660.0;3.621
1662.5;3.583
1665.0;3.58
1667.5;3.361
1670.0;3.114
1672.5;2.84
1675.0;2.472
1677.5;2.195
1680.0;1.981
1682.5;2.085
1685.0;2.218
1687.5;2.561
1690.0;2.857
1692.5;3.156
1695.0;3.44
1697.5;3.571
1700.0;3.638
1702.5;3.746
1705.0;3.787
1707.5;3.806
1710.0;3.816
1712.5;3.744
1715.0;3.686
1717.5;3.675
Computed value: -0.183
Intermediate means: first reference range 3.01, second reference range 2.38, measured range 3.17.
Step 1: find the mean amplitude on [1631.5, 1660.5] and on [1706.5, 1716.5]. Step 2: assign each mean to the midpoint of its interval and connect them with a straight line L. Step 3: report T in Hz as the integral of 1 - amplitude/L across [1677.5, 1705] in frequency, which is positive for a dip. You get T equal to 4.7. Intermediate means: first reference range 2.95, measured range 2.93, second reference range 3.76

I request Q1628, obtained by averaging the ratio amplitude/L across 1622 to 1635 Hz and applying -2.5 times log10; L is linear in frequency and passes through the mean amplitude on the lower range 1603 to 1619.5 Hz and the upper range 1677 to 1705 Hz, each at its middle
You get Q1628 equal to 0.09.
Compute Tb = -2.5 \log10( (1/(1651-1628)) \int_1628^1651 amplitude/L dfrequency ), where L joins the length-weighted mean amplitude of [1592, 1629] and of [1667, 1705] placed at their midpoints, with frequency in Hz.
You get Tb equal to 0.21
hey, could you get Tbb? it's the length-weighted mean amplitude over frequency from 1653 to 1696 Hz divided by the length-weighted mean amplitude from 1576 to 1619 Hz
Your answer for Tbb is 0.8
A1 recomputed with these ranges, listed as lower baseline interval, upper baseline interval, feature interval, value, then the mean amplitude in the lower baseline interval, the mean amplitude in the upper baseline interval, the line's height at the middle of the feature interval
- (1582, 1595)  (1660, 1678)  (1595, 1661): 0.031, 3.82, 3.1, 3.46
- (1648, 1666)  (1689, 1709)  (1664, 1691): 0.280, 3.36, 3.51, 3.43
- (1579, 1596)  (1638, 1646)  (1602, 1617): -0.143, 3.83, 2.59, 3.33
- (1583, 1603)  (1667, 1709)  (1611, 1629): -0.024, 3.84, 2.99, 3.6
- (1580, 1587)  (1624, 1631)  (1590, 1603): -0.050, 3.81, 3.38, 3.69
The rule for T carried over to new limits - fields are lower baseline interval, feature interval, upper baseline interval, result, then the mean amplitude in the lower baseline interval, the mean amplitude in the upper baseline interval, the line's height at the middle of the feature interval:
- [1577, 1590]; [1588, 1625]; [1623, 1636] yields -2.9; 3.81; 3.24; 3.53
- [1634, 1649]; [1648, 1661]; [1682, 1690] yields -3.4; 2.68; 2.4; 2.59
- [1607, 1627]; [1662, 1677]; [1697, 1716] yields 2.6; 3.73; 3.73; 3.73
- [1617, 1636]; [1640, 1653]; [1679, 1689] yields 1.0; 3.4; 2.23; 2.99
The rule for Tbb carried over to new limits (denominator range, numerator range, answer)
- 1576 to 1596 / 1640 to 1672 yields 0.82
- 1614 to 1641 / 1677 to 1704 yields 0.87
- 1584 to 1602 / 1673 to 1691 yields 0.61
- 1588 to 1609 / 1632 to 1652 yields 0.72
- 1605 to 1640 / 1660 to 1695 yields 0.82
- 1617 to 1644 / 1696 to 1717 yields 1.17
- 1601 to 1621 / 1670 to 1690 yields 0.64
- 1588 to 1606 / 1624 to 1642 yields 0.78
